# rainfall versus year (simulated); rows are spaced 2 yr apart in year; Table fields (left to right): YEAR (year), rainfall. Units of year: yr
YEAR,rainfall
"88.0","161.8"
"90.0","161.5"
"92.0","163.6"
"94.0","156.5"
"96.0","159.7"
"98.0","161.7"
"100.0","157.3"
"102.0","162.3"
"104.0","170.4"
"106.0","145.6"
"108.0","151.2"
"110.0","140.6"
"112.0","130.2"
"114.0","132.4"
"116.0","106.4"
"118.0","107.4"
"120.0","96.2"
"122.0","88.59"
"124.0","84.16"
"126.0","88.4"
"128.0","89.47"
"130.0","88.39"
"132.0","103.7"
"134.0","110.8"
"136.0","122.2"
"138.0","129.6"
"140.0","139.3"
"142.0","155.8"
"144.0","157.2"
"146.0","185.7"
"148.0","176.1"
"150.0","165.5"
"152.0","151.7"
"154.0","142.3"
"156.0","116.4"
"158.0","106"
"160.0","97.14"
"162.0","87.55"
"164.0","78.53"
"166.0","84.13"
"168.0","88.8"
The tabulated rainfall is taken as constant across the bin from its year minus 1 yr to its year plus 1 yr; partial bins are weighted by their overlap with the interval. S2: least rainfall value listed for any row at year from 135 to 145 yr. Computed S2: 122.2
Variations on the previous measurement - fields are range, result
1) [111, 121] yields 96.2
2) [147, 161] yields 97.14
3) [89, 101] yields 156.5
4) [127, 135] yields 88.39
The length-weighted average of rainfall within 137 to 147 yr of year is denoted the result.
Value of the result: 154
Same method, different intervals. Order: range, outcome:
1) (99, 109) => 157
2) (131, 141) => 121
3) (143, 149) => 173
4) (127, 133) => 93.9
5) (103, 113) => 148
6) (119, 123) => 92.4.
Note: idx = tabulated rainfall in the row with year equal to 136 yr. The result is 122.2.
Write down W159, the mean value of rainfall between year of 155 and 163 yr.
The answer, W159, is 102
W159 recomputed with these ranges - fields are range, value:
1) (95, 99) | 161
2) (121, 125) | 86.4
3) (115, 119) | 107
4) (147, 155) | 159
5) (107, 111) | 146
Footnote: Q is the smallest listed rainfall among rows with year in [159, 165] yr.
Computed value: 78.53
